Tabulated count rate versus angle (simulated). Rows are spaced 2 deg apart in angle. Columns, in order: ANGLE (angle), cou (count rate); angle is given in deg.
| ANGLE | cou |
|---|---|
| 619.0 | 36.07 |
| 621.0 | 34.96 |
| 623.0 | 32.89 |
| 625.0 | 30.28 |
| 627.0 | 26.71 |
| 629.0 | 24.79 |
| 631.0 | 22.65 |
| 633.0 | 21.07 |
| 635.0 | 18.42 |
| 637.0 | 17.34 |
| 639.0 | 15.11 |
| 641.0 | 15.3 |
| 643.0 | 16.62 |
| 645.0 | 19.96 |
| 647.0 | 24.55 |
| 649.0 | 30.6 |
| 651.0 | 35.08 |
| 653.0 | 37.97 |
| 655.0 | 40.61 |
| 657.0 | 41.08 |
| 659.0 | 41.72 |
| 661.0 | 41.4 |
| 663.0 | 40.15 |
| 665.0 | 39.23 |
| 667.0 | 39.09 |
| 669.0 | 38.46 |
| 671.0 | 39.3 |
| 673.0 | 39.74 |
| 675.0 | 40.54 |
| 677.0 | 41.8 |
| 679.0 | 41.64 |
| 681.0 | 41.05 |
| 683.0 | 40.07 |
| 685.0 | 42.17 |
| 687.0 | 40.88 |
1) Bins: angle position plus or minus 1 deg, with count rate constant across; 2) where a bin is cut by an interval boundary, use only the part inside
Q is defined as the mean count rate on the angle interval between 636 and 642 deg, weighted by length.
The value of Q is 15.9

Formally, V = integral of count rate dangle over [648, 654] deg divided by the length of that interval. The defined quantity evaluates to 34.6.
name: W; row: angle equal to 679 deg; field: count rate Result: 41.64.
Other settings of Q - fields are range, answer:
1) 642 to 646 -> 18.3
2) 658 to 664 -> 41.1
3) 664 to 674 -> 39.2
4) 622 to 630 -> 28.7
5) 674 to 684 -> 41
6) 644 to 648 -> 22.3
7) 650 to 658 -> 38.7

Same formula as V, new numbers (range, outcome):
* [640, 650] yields 21.4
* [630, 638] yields 19.9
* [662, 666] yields 39.7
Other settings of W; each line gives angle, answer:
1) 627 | 26.71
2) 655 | 40.61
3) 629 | 24.79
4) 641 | 15.3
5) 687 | 40.88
